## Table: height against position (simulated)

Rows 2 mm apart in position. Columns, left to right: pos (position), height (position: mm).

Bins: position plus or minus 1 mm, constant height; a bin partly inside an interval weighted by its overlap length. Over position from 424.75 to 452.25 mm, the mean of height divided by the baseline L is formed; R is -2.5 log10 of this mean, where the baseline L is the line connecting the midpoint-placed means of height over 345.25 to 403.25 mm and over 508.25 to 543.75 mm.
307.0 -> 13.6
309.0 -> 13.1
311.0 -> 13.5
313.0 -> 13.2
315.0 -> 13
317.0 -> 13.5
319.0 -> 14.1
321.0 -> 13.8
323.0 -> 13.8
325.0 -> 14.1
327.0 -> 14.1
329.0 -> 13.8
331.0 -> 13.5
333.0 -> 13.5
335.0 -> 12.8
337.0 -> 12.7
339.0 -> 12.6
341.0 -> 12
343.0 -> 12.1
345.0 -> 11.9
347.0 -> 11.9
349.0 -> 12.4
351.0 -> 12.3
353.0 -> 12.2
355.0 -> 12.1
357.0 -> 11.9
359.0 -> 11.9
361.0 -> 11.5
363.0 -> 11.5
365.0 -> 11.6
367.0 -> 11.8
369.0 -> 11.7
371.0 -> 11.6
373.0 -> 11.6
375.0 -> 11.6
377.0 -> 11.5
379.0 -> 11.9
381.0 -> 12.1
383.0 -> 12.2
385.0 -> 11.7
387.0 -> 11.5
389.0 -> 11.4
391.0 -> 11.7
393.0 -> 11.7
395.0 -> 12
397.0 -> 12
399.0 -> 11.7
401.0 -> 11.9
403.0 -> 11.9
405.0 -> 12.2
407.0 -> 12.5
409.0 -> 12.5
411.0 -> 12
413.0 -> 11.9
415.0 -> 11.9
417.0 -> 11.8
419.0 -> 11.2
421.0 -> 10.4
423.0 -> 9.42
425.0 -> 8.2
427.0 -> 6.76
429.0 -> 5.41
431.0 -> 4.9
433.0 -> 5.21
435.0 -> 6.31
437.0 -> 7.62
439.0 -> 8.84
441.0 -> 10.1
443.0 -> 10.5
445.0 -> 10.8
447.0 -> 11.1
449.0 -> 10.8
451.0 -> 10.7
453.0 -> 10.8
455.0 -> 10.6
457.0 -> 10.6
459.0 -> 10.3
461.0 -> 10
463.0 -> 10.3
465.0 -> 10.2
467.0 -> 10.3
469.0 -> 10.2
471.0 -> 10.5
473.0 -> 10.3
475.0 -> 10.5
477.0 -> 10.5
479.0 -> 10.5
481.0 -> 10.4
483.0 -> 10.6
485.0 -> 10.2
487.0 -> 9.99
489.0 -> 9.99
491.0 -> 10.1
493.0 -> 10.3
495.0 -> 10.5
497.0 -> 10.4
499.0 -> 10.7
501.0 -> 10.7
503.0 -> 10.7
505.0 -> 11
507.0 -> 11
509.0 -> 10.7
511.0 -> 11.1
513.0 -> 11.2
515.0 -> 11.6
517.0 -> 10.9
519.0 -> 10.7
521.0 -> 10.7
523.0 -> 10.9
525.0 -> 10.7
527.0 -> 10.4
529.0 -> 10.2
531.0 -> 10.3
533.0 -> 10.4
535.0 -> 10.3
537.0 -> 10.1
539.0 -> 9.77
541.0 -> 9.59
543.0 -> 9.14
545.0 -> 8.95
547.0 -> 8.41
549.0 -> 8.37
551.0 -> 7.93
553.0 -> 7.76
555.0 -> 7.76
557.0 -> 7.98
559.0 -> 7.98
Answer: 0.32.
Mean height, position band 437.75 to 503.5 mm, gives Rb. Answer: 10.4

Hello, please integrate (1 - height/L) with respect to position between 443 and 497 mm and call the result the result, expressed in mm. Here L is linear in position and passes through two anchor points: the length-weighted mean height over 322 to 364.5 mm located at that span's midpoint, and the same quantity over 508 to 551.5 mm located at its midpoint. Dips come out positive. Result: 2.4 mm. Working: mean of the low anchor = 12.6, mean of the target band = 10.4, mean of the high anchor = 10.1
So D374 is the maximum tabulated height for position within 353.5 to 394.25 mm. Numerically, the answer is 12.2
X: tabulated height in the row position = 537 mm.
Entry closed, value 10.1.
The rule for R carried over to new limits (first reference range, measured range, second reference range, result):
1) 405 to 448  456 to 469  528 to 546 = -0.07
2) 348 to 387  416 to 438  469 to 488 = 0.36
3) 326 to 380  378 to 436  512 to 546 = 0.11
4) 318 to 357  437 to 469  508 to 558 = 0.08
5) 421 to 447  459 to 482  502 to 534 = -0.12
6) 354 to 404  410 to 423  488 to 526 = 0.01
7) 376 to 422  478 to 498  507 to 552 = 0.04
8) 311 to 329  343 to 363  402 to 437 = 0.03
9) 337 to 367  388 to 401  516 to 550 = -0.02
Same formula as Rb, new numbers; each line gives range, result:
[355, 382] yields 11.7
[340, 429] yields 11.5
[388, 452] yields 10.2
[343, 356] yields 12.1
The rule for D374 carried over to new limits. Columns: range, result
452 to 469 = 10.8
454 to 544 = 11.6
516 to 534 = 10.9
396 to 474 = 12.5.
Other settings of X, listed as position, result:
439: 8.84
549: 8.37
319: 14.1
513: 11.2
